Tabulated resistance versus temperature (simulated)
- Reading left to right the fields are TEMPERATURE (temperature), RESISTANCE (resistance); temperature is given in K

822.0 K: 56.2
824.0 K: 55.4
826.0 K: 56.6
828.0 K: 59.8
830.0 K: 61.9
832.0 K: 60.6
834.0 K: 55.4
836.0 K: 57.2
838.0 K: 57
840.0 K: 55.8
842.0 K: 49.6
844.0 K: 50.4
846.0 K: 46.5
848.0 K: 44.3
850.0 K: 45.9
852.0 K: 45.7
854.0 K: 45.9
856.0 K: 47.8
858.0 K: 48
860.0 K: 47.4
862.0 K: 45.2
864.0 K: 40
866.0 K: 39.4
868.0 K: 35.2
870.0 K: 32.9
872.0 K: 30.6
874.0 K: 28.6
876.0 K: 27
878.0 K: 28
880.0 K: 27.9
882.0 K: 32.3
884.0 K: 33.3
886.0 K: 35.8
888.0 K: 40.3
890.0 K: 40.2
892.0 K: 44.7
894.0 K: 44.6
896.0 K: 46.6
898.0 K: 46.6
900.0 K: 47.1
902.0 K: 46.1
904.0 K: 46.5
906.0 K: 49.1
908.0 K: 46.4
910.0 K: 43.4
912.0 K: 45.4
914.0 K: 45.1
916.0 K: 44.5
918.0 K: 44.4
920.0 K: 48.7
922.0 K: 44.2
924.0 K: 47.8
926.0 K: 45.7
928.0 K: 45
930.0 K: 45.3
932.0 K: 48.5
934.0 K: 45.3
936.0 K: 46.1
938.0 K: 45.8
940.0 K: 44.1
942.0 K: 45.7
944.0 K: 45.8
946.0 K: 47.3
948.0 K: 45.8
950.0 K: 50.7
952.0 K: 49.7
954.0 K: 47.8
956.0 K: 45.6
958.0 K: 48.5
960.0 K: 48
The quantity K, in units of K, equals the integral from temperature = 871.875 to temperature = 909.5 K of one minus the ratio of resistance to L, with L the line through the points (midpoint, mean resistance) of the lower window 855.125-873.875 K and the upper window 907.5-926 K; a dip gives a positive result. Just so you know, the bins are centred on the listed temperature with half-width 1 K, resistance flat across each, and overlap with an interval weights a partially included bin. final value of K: 3.3 K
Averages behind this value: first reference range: 40.1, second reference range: 45.5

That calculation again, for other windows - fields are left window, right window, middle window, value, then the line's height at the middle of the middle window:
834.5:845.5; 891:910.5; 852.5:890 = 9.6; 49.8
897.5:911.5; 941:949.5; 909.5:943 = 0.6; 46.4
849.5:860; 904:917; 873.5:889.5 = 4.9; 46.3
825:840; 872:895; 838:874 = 2.6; 47.3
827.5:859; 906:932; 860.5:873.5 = 3.3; 49.9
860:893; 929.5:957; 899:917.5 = -2.3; 40.8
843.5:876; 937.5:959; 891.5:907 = -0.9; 44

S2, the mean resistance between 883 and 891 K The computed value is 37.4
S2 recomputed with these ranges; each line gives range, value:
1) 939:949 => 45.7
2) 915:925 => 45.9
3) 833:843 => 55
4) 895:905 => 46.6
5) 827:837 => 59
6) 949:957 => 48.4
